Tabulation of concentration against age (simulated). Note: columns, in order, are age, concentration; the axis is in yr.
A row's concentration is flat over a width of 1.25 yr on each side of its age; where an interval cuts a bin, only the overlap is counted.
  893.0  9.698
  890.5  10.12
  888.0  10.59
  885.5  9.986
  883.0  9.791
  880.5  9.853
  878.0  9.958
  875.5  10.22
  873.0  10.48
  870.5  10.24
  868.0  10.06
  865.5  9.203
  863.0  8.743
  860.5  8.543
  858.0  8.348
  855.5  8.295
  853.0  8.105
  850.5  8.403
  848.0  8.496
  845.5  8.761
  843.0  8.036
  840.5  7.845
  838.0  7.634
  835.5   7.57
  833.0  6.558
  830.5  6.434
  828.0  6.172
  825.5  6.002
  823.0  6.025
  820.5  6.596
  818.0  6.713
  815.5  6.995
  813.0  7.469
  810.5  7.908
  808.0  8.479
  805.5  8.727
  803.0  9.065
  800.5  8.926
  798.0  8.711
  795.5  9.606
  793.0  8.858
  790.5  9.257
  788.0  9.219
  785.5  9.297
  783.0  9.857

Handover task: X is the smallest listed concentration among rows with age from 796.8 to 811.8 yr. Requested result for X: 7.908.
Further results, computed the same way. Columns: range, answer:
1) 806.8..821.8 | 6.596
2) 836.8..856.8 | 7.634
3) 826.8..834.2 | 6.172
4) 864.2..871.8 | 9.203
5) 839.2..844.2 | 7.845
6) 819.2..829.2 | 6.002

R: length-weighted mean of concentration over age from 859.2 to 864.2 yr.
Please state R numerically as 8.64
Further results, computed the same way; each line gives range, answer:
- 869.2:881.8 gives 10.1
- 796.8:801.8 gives 8.82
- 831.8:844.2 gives 7.53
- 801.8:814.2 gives 8.33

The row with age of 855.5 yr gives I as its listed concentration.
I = 8.295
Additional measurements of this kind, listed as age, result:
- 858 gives 8.348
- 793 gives 8.858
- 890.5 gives 10.12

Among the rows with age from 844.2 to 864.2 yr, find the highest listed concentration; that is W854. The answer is 8.761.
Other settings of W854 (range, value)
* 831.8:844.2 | 8.036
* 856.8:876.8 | 10.48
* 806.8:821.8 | 8.479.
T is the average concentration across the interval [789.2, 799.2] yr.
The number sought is 9.11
